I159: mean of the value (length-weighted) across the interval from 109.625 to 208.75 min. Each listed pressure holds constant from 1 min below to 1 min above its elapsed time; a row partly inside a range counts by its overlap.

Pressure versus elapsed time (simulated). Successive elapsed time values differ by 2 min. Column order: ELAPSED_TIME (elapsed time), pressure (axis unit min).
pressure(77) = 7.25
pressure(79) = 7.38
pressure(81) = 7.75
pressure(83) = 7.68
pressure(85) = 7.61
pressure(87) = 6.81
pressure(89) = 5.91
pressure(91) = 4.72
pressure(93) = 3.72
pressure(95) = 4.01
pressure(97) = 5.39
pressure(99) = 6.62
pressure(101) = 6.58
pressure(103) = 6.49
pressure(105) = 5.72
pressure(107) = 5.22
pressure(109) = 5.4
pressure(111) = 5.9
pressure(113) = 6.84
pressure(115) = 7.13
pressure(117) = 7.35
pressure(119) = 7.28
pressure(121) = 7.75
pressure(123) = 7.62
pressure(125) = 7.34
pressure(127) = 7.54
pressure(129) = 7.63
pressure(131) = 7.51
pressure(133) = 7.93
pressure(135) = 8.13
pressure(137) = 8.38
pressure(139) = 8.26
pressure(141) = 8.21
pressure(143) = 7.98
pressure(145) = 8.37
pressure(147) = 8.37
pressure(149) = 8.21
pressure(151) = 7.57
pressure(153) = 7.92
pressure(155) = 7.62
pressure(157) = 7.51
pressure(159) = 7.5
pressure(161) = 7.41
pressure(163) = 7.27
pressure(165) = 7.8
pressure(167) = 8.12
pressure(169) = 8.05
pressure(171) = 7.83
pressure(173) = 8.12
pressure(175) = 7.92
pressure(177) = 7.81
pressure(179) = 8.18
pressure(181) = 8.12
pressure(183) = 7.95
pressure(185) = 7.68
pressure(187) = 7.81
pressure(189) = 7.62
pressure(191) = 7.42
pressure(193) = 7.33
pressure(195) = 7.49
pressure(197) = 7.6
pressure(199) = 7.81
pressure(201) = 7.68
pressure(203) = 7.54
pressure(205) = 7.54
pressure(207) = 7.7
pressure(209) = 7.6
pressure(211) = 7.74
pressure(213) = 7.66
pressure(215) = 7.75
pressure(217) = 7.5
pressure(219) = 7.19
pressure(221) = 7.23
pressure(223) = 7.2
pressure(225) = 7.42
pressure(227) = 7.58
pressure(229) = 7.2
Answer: 7.7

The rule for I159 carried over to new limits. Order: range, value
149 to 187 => 7.81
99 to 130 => 6.78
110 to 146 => 7.62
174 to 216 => 7.71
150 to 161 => 7.6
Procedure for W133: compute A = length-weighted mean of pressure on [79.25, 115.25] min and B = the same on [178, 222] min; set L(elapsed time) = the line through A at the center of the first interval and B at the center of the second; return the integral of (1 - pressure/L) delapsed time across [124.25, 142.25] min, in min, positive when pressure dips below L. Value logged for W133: -3.4 min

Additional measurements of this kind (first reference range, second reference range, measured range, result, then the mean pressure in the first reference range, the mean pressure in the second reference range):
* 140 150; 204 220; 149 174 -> 1.0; 8.23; 7.58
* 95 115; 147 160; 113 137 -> -3.1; 5.97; 7.77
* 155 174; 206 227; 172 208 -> -0.6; 7.73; 7.5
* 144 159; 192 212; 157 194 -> 0.0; 7.91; 7.6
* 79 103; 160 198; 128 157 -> -3.7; 6.14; 7.76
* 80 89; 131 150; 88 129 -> 7.6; 7.29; 8.17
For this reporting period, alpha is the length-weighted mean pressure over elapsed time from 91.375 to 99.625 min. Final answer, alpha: 4.84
